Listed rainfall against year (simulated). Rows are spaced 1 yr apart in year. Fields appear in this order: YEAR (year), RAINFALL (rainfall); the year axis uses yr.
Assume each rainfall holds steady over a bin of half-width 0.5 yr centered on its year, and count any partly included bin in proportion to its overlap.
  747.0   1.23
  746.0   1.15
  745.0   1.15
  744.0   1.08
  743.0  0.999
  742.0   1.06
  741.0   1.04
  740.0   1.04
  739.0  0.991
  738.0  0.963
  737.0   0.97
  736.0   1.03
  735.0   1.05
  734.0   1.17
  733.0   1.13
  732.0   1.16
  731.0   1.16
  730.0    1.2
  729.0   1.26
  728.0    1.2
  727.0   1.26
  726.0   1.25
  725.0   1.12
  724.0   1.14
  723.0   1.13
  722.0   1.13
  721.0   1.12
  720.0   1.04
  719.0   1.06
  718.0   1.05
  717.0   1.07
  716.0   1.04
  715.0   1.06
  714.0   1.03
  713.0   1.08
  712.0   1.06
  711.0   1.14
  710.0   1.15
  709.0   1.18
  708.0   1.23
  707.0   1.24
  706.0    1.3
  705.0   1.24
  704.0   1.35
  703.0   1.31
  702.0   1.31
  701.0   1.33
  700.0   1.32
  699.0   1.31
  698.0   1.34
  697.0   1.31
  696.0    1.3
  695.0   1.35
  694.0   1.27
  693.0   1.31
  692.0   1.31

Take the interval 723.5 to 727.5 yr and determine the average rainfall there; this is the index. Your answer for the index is 1.19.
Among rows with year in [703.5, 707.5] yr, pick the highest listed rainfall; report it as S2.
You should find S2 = 1.35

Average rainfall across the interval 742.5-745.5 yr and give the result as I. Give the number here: 1.08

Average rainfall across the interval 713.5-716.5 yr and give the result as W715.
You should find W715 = 1.04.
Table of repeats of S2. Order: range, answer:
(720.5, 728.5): 1.26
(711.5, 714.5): 1.08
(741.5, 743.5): 1.06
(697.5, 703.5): 1.34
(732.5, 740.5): 1.17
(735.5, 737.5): 1.03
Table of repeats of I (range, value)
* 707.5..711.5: 1.18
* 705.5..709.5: 1.24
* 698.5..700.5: 1.31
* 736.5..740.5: 0.991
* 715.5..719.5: 1.06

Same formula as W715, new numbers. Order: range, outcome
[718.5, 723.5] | 1.1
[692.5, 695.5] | 1.31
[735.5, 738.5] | 0.988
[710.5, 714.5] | 1.08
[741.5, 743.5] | 1.03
